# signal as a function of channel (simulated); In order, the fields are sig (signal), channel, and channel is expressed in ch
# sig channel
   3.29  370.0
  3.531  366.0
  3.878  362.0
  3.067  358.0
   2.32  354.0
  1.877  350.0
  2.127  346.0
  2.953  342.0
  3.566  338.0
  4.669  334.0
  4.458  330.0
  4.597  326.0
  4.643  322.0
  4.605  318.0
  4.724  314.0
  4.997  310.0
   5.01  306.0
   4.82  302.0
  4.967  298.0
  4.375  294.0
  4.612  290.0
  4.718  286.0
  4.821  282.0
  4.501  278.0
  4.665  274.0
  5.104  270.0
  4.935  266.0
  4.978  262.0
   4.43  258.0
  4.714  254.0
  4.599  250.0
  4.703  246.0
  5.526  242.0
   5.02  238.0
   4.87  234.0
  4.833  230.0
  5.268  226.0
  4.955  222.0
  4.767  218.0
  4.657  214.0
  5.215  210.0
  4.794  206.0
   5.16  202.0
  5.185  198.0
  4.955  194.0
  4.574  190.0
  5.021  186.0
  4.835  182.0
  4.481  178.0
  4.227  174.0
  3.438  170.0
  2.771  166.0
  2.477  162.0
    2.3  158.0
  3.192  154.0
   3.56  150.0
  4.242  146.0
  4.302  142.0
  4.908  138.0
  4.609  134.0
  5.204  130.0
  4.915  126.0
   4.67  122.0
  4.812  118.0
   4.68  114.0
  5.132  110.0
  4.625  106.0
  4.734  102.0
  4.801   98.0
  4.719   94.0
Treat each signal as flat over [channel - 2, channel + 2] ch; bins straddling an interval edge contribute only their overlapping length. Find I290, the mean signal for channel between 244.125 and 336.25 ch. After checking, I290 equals 4.72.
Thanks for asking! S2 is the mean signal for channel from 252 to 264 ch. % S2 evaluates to 4.71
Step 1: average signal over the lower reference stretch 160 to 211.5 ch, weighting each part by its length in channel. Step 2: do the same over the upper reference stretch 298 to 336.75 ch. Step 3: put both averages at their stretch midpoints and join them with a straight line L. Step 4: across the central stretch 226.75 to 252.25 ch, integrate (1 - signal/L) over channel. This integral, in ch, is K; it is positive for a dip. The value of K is -2.37 ch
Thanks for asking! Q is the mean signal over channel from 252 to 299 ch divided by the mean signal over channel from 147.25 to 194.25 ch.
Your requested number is 1.25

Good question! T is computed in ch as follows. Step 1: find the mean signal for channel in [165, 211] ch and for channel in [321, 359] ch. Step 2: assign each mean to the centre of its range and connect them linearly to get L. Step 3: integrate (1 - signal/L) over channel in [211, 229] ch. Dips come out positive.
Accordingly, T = -2.5 ch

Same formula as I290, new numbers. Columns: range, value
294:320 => 4.82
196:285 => 4.89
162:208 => 4.41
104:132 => 4.86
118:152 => 4.57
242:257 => 4.77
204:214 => 4.94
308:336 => 4.67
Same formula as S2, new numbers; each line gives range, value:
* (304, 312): 5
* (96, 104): 4.77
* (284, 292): 4.67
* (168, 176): 3.83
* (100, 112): 4.83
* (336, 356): 2.57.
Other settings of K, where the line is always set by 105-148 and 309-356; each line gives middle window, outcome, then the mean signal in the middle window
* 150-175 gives 8.24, 3.06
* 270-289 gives -3.31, 4.72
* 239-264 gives -4.10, 4.83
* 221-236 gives -2.55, 4.98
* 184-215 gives -3.95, 4.95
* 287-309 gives -4.68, 4.77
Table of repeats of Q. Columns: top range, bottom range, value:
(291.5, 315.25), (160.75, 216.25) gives 1.08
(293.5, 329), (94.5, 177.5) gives 1.13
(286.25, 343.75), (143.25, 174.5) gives 1.39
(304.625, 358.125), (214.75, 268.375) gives 0.79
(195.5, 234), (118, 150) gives 1.07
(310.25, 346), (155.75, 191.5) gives 1.11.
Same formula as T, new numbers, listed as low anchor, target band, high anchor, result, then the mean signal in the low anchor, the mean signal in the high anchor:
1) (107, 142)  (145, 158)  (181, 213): 3.9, 4.83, 4.96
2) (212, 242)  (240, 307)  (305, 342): -0.9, 4.95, 4.49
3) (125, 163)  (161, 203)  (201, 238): 1.7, 3.99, 4.94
